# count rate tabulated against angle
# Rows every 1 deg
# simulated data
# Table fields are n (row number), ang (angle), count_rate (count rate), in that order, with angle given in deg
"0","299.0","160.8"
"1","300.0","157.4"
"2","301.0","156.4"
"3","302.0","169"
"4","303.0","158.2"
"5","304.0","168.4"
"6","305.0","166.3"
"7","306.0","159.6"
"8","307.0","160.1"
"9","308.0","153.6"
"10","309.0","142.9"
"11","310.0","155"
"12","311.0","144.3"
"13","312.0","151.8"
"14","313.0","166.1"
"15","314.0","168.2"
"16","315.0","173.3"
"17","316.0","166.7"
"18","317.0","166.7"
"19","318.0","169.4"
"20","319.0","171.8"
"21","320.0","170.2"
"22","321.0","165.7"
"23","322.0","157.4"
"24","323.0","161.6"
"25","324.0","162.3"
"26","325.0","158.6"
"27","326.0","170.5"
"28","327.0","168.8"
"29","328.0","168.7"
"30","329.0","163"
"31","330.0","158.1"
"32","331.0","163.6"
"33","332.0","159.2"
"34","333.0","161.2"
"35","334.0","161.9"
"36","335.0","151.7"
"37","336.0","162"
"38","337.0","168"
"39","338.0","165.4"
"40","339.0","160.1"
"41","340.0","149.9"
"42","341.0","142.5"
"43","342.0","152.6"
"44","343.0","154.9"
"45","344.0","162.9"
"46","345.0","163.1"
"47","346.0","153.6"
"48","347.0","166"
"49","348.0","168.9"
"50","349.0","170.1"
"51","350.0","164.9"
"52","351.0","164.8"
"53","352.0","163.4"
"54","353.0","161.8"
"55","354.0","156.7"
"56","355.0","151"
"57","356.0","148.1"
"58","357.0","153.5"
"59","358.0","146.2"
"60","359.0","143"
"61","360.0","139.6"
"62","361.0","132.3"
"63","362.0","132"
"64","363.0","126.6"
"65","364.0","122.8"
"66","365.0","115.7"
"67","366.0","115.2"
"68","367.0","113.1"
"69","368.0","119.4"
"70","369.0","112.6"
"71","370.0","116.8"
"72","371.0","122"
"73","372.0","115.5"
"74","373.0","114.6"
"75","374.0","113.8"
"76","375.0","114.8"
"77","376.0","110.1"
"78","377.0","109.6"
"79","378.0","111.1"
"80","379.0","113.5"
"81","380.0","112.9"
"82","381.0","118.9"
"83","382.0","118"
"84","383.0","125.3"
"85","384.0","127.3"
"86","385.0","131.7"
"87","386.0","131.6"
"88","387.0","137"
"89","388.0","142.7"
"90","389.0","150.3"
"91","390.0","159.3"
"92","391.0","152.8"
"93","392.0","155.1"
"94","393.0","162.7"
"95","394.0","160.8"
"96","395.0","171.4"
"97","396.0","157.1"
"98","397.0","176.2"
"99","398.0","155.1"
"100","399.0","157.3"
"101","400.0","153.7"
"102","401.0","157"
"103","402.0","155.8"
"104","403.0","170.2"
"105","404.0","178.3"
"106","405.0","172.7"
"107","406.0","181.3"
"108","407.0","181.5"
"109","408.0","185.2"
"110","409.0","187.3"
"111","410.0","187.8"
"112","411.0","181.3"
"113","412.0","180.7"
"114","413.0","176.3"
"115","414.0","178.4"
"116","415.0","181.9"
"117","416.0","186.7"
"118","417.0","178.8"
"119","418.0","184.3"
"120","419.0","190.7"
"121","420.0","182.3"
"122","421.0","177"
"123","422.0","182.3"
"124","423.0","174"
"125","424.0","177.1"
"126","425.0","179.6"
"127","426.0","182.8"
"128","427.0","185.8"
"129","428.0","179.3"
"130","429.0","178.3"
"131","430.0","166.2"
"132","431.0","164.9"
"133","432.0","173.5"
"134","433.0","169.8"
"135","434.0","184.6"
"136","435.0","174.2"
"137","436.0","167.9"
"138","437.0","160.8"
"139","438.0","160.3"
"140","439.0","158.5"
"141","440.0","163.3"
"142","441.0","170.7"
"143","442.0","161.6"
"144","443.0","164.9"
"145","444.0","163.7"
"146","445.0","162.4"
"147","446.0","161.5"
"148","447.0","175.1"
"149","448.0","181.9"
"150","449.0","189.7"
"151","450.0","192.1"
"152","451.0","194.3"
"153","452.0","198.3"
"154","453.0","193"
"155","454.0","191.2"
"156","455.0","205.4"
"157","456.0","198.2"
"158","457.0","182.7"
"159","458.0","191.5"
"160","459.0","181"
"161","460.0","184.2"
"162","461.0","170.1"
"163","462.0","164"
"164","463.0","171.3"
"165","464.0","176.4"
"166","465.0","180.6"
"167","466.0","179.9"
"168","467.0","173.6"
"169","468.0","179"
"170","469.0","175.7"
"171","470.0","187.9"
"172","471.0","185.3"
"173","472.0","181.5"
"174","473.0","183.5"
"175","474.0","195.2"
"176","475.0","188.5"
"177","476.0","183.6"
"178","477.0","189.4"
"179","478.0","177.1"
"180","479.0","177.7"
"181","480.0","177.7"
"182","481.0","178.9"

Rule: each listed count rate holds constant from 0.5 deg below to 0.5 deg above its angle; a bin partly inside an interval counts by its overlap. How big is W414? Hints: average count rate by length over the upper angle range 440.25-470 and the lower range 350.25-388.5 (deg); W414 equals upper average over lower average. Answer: 1.39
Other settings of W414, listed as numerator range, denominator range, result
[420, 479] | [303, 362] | 1.12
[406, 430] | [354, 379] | 1.45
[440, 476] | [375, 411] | 1.20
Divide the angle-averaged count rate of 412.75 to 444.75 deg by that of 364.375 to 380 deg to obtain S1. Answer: 1.52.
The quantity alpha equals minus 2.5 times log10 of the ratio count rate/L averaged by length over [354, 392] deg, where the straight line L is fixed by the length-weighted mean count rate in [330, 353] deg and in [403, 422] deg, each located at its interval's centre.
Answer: 0.30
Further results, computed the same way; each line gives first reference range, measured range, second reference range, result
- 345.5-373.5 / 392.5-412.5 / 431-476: -0.088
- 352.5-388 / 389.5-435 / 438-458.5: -0.123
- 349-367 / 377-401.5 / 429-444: 0.078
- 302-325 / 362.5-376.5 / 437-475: 0.400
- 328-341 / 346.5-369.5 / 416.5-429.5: 0.158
